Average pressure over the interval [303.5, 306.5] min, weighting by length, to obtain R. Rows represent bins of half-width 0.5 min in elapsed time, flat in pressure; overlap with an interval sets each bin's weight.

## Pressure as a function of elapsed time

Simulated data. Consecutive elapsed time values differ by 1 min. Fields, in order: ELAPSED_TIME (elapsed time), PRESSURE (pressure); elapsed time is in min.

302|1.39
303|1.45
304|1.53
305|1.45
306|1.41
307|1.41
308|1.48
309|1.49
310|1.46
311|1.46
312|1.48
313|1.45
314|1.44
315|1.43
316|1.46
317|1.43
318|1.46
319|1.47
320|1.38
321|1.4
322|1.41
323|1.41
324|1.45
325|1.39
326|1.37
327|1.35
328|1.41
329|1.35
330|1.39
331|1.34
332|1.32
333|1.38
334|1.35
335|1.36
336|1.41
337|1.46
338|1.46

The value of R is 1.46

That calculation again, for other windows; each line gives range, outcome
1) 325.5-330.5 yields 1.37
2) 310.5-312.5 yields 1.47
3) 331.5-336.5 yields 1.36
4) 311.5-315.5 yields 1.45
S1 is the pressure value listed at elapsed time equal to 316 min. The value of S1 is 1.46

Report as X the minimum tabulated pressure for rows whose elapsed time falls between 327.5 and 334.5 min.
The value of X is 1.32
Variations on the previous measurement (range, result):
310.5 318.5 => 1.43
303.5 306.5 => 1.41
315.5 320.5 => 1.38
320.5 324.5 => 1.4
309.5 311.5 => 1.46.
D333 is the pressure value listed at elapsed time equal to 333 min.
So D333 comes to 1.38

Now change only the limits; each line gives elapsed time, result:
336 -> 1.41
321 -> 1.4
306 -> 1.41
